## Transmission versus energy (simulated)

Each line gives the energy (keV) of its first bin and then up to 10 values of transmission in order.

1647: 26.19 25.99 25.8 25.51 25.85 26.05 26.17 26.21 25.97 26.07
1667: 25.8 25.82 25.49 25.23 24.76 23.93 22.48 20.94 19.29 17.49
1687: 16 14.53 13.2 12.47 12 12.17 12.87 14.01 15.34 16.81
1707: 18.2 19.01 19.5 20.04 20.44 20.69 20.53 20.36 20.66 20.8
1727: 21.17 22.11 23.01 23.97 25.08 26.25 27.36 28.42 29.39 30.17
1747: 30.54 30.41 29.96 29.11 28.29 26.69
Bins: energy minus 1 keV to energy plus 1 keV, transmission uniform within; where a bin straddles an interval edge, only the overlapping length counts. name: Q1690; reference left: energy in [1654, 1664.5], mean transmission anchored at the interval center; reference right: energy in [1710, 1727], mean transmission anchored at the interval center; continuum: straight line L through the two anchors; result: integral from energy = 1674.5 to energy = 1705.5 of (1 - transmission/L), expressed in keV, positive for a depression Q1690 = 8.8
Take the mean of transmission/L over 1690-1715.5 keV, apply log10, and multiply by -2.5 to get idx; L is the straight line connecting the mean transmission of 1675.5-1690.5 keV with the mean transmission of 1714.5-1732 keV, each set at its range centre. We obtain 0.27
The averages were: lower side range 19.2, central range 15.8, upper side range 21.1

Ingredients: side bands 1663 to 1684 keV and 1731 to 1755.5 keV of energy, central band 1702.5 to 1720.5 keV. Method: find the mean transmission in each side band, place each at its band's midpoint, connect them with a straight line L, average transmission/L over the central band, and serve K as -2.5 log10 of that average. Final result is 0.35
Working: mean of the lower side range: 24.1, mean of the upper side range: 28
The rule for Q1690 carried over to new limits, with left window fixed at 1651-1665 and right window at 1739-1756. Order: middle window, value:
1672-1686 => 2.5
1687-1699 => 6.2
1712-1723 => 3.0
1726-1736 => 2.0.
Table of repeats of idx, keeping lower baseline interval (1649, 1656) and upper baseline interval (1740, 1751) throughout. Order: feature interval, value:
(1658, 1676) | 0.03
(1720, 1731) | 0.34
